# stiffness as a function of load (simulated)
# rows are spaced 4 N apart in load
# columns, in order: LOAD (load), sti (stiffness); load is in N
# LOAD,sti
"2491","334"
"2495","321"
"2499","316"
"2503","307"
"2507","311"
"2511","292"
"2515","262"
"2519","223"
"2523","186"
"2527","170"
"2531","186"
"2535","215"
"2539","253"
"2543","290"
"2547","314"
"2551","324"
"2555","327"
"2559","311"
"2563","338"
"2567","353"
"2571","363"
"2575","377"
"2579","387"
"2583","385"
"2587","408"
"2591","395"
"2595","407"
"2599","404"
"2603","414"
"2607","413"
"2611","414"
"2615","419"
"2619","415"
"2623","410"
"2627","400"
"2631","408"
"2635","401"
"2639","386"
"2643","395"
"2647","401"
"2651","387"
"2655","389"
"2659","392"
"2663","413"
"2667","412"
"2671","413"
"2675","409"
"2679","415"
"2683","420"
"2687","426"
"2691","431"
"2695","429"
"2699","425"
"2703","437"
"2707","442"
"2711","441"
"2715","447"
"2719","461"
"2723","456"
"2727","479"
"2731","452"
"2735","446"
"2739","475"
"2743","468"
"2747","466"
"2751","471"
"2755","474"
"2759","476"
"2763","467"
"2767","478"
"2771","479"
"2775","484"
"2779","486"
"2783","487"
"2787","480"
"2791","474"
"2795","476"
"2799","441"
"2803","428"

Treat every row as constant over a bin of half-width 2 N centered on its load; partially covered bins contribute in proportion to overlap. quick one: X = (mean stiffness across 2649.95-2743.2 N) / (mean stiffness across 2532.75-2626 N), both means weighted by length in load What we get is 1.2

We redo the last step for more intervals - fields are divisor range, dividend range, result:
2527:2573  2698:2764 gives 1.57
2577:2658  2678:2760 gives 1.12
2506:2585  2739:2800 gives 1.62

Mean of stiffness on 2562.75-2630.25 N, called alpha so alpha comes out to 396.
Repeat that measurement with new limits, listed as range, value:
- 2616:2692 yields 406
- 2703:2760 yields 460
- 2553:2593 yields 364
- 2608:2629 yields 412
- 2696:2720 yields 441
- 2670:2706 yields 424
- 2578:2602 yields 399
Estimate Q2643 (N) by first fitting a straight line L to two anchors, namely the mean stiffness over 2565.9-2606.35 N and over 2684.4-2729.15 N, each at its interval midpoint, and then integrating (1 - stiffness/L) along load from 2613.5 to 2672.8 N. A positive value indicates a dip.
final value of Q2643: 1.8 N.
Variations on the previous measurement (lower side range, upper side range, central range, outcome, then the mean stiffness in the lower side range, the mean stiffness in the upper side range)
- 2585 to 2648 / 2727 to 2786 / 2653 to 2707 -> 2.3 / 406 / 472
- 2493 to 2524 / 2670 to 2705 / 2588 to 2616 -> -4.3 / 280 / 423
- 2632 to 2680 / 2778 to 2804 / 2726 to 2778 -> -2.5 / 401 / 468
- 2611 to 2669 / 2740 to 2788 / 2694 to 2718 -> 0.2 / 402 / 476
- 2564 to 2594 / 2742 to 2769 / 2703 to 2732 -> -0.1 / 381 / 472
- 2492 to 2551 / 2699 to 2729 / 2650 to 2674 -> -0.1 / 264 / 450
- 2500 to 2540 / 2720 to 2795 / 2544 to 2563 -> -3.1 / 242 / 472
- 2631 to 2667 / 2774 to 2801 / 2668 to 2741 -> -1.7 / 397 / 475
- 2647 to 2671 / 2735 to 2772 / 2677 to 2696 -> -0.1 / 400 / 471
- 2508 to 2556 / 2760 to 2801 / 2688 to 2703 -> -1.1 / 253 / 475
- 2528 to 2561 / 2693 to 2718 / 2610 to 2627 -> -3.1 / 274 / 438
